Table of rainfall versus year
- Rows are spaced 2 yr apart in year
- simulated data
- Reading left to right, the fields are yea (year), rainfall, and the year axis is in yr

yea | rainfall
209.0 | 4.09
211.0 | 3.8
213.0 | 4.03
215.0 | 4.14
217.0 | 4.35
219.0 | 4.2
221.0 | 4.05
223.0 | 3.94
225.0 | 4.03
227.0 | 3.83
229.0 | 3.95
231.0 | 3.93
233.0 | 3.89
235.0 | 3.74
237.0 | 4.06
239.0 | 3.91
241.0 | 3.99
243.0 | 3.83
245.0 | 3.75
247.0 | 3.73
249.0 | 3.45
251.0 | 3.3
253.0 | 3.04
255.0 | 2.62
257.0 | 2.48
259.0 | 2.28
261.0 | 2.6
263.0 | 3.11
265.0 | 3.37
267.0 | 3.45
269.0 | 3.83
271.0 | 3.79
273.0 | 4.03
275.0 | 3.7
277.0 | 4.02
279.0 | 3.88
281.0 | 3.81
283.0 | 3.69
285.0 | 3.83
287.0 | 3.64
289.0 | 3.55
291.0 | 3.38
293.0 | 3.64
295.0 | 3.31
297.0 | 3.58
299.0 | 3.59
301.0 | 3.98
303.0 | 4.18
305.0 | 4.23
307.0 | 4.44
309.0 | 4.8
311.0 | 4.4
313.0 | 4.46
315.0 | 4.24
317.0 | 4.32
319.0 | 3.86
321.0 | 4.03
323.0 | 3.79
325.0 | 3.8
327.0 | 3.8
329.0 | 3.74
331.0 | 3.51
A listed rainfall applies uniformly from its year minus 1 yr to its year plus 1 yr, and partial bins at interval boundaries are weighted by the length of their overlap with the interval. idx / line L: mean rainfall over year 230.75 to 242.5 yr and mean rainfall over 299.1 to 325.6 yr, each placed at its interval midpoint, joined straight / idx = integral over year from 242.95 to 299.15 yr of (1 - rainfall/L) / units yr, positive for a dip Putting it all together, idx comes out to 8.2 yr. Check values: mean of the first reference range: 3.92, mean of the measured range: 3.45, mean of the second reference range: 4.18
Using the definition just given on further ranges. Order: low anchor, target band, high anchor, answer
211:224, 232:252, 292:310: 1.45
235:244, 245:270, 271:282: 4.94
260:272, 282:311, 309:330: -0.69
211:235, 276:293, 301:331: 1.51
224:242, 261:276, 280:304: 0.93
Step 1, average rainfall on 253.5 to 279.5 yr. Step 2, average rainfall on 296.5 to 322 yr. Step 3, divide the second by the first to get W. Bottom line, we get 1.3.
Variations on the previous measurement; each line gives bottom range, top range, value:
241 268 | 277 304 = 1.16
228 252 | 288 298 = 0.92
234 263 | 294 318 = 1.24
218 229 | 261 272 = 0.86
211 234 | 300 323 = 1.06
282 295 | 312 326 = 1.13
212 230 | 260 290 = 0.89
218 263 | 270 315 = 1.10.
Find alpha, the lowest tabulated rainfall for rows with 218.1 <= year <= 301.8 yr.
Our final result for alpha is 2.28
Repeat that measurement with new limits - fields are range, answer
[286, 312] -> 3.31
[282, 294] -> 3.38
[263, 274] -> 3.11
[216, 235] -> 3.74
